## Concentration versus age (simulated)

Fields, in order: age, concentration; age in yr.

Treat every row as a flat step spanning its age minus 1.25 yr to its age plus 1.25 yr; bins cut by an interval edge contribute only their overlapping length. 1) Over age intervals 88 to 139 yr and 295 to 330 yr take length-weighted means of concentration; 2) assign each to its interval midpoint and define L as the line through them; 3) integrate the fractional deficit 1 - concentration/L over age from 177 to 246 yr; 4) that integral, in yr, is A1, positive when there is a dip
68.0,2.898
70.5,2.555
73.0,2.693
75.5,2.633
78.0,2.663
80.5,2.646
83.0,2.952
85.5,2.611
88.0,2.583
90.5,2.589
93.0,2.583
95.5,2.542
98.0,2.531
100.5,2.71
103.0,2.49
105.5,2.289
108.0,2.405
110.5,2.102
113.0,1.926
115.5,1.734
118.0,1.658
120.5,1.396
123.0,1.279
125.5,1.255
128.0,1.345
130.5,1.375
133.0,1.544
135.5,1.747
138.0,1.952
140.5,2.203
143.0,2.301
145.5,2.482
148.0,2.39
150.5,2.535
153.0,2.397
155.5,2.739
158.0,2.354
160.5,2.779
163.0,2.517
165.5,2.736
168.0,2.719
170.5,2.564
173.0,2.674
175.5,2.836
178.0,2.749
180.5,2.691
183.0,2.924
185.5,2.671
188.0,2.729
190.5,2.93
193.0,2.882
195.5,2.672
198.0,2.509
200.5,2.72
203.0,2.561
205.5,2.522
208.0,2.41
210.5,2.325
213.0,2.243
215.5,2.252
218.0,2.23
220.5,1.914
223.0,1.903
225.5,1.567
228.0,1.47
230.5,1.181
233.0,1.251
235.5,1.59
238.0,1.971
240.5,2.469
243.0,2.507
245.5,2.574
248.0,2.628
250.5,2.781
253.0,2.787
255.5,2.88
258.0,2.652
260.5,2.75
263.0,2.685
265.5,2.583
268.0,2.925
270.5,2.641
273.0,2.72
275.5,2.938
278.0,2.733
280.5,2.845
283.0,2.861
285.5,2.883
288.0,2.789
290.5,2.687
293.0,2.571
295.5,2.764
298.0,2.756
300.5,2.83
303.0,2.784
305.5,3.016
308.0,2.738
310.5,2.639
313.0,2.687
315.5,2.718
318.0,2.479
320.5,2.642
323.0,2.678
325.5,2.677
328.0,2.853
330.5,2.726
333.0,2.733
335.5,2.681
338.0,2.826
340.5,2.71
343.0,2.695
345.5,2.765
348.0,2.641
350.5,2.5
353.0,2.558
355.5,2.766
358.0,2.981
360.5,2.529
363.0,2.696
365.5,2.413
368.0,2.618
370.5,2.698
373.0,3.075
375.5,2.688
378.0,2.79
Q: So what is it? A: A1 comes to 1.3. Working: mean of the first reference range 1.99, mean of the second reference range 2.73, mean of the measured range 2.3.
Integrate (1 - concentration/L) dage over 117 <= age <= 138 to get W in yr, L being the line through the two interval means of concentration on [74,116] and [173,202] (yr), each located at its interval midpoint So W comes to 9.0 yr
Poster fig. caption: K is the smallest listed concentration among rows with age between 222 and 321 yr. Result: 1.181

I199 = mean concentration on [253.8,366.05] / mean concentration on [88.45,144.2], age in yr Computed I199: 1.36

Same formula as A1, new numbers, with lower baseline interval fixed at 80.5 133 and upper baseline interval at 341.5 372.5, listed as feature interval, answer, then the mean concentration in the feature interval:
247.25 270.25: -2.7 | 2.74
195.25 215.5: -1.2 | 2.47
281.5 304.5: -2.3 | 2.77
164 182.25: -3.6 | 2.71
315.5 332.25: -0.6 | 2.68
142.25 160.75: -2.3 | 2.49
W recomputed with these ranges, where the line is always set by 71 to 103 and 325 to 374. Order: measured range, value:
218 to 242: 8.4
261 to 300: -1.1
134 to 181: 3.0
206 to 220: 2.0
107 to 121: 4.0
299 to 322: -0.3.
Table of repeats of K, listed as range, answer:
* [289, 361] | 2.479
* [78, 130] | 1.255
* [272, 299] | 2.571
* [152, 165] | 2.354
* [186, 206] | 2.509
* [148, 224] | 1.903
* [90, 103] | 2.49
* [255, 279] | 2.583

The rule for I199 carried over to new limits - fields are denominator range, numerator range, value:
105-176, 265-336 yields 1.29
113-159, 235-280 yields 1.36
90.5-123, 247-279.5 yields 1.26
